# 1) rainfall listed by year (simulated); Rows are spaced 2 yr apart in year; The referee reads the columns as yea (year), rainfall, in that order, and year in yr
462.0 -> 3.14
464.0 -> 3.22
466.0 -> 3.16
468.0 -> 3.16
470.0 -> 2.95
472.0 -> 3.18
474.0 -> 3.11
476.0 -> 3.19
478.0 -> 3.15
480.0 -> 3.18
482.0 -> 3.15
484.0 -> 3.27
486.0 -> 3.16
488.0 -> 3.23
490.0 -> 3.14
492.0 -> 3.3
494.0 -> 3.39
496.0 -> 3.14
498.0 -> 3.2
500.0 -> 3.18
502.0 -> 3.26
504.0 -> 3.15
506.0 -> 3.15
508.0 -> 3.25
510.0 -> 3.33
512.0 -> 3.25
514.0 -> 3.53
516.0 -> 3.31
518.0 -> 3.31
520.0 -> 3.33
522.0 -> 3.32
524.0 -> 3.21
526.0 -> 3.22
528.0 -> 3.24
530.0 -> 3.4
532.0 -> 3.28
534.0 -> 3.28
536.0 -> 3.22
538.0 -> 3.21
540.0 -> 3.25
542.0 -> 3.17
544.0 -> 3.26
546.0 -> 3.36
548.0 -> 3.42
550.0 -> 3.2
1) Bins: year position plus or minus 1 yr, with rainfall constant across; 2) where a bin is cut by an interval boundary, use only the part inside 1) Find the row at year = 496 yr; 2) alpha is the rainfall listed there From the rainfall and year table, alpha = 3.14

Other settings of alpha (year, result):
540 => 3.25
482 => 3.15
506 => 3.15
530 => 3.4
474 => 3.11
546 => 3.36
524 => 3.21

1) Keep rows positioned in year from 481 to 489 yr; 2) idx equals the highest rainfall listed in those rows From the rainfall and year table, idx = 3.27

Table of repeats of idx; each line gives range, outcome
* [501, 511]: 3.33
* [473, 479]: 3.19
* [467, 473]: 3.18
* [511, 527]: 3.53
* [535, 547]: 3.36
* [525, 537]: 3.4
